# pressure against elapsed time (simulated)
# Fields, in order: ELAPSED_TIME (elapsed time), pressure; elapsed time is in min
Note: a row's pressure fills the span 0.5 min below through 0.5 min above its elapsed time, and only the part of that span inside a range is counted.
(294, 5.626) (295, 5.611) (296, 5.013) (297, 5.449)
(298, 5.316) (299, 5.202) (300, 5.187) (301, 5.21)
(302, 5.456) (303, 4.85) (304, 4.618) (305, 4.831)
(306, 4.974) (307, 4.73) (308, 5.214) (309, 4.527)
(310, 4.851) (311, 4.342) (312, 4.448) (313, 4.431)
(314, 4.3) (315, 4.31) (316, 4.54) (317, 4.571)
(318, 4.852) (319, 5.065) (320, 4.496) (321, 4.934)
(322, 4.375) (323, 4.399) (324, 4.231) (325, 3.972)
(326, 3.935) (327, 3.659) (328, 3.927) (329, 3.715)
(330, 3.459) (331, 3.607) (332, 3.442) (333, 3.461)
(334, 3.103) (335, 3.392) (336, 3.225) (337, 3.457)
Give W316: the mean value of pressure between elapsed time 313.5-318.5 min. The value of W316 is 4.51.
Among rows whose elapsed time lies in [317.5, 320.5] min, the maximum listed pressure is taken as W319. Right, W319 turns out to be 5.065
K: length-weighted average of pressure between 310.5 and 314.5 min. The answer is 4.38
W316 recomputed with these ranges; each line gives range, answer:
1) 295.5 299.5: 5.25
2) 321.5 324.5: 4.33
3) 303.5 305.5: 4.72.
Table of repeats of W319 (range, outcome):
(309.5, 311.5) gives 4.851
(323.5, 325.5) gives 4.231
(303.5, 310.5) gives 5.214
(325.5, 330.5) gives 3.935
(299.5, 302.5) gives 5.456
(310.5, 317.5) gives 4.571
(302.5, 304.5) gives 4.85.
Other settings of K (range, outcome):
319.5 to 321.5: 4.71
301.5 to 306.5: 4.95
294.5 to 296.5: 5.31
